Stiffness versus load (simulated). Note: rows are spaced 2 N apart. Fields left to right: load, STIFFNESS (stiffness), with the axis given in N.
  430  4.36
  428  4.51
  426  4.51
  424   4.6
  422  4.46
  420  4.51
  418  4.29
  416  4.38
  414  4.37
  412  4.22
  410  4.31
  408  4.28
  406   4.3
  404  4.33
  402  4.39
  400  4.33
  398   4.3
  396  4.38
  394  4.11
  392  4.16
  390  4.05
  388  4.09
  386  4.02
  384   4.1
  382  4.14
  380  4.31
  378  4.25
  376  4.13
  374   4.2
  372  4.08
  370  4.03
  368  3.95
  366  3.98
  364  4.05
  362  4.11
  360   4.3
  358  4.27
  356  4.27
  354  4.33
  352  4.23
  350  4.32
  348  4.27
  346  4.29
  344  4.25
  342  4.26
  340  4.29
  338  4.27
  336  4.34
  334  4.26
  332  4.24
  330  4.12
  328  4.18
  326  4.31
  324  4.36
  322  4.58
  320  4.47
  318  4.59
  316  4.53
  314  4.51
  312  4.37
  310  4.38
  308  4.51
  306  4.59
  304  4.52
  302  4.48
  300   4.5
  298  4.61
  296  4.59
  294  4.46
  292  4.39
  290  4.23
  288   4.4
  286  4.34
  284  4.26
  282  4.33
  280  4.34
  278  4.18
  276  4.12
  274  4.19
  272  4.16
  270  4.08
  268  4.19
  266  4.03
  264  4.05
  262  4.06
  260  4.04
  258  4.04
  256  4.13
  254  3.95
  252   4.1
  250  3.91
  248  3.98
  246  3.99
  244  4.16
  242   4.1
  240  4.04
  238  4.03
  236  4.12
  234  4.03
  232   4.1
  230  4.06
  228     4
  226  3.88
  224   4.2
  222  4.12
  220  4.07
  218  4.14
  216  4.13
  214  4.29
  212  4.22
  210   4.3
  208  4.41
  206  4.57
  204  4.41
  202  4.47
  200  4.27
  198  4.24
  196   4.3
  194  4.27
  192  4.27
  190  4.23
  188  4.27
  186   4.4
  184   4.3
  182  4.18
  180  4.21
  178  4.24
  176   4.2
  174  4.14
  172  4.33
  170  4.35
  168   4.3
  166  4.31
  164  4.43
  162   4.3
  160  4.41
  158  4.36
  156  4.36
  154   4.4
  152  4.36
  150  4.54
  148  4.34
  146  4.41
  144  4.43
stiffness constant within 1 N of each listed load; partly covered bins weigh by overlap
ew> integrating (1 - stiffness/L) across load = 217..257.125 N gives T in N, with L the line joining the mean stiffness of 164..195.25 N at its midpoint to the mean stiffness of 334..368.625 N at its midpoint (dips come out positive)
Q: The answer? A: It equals 1.9 N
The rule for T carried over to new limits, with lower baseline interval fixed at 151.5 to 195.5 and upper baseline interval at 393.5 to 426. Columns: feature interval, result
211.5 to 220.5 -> 0.3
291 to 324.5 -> -1.3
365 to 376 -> 0.7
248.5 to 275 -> 1.5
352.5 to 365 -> 0.4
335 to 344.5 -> 0.1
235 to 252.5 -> 1.1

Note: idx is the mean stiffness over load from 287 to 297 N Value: 4.41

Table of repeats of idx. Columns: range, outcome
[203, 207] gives 4.49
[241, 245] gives 4.13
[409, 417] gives 4.32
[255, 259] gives 4.08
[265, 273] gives 4.12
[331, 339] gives 4.28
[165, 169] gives 4.3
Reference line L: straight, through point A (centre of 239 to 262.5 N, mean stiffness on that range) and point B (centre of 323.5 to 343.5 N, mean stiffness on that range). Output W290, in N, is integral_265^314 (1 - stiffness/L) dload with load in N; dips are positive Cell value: -2.4 N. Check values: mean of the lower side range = 4.04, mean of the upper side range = 4.26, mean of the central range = 4.35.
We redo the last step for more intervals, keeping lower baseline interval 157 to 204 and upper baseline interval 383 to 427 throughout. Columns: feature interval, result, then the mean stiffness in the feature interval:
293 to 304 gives -0.6 N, 4.53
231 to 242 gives 0.6 N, 4.07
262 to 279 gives 0.7 N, 4.12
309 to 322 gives -0.6 N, 4.48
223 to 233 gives 0.6 N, 4.05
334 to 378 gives 0.9 N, 4.2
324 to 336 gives 0.1 N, 4.24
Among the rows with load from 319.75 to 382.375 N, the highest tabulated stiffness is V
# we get 4.58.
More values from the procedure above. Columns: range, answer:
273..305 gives 4.61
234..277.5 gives 4.19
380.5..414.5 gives 4.39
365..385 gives 4.31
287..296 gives 4.59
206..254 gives 4.57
